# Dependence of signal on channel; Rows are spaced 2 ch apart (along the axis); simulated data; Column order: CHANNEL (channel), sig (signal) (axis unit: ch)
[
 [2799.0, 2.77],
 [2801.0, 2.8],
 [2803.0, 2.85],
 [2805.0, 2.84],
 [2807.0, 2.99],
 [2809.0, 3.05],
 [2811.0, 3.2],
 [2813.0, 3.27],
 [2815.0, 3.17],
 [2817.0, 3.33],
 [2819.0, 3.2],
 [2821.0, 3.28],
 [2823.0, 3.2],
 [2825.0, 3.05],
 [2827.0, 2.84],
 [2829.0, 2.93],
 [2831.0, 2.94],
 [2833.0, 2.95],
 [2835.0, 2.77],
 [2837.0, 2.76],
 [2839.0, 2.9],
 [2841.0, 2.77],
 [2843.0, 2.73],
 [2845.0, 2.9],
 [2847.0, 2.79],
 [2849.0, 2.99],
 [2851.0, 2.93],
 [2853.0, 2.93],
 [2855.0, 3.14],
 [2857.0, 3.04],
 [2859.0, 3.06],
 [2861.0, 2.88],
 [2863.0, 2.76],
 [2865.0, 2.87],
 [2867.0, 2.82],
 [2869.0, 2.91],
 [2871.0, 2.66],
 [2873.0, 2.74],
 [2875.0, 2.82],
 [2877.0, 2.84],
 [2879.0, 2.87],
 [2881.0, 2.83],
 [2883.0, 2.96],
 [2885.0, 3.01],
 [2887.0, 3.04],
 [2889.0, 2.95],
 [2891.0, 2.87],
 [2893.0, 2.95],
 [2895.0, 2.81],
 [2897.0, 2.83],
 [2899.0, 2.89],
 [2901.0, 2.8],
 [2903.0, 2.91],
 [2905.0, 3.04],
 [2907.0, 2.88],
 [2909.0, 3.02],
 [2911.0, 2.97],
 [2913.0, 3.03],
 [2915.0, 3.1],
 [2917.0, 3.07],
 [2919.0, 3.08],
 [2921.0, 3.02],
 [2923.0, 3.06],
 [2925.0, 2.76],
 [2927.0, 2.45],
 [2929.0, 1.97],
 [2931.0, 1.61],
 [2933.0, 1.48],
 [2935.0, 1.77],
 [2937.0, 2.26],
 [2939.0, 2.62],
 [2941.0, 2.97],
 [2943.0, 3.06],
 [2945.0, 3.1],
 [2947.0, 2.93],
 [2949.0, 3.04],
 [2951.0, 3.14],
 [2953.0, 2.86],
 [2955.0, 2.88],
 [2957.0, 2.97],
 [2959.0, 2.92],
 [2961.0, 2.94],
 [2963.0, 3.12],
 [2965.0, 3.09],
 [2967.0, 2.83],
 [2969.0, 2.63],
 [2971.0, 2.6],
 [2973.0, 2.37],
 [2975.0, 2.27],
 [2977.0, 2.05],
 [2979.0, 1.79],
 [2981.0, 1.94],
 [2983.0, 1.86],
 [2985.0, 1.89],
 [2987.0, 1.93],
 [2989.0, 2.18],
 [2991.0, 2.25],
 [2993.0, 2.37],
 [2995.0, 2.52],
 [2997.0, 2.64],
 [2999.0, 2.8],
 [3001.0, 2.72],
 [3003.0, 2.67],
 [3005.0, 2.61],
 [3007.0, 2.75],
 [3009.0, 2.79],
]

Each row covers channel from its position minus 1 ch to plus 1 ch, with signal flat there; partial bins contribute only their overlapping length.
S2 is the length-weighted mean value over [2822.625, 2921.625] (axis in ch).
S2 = 2.91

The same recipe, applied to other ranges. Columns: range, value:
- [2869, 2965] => 2.81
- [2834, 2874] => 2.87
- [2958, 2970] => 2.92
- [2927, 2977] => 2.63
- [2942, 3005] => 2.59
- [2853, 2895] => 2.9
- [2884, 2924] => 2.97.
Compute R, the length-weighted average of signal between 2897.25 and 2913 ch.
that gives 2.93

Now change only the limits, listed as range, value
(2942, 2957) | 3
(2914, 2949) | 2.62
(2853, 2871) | 2.92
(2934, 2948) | 2.67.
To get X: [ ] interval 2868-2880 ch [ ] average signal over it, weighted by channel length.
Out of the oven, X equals 2.81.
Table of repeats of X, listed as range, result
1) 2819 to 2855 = 2.94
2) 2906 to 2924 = 3.03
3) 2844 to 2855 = 2.93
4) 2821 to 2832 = 3.02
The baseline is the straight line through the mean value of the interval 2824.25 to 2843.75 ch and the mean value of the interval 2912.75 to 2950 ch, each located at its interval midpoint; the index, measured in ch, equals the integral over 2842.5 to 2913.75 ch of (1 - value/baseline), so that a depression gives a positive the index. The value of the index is -3.6 ch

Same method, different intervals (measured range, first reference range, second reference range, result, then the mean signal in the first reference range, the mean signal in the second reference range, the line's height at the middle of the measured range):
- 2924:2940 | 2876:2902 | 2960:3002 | 3.3 ch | 2.9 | 2.42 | 2.67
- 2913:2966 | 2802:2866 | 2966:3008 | -4.0 ch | 2.98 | 2.37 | 2.56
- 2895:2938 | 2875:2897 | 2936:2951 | 3.3 ch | 2.91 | 2.87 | 2.89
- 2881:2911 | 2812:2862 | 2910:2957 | -1.1 ch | 2.99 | 2.71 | 2.82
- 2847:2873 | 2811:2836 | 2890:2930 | 0.8 ch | 3.08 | 2.88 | 3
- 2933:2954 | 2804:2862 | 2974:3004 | -2.1 ch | 2.99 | 2.26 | 2.47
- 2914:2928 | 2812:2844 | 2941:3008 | -0.9 ch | 3.01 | 2.6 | 2.75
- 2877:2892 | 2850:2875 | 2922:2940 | -1.4 ch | 2.89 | 2.22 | 2.68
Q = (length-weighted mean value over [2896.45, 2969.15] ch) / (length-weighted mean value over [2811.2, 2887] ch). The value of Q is 0.95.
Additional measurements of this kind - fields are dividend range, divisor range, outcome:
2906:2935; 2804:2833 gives 0.86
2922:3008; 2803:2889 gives 0.86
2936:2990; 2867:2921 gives 0.89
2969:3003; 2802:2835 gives 0.75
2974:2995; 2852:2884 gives 0.72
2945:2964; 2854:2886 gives 1.03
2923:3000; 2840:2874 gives 0.87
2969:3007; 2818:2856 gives 0.79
